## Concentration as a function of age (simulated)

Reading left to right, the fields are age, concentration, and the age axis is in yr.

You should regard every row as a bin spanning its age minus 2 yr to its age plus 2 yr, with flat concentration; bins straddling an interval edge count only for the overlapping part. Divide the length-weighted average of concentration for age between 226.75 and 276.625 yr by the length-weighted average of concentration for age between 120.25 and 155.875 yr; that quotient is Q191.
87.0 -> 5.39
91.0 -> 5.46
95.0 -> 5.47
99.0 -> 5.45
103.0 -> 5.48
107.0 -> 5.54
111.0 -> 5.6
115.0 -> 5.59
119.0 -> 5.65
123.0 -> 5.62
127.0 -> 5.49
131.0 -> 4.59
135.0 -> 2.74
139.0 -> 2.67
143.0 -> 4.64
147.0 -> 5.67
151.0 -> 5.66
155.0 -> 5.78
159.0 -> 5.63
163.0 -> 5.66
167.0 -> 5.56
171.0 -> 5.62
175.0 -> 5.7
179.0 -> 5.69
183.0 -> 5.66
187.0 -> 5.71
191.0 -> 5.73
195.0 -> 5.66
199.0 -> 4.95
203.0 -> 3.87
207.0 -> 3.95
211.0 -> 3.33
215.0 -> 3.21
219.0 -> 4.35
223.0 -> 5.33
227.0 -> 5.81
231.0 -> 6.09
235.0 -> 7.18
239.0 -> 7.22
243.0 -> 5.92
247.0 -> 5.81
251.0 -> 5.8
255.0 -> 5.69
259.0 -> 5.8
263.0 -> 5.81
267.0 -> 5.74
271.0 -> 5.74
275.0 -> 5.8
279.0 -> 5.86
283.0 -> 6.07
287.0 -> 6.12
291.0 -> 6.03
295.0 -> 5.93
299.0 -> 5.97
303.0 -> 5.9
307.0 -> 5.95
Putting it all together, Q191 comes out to 1.3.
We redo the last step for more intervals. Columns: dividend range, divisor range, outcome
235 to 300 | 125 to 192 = 1.16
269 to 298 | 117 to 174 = 1.17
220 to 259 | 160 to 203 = 1.09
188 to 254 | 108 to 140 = 1.09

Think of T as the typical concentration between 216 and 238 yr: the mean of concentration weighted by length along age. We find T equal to 5.7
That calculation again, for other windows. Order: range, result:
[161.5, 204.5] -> 5.45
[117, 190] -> 5.21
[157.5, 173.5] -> 5.62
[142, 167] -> 5.55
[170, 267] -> 5.42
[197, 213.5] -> 4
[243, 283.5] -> 5.81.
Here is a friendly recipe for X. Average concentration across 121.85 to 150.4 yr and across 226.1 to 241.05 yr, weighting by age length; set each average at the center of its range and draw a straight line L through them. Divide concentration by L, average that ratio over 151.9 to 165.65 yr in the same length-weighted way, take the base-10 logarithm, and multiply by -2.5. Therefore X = -0.138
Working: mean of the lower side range 4.51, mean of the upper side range 6.63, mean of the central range 5.68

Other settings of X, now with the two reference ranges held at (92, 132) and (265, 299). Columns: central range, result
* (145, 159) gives -0.023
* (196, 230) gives 0.278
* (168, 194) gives -0.006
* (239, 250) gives -0.053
